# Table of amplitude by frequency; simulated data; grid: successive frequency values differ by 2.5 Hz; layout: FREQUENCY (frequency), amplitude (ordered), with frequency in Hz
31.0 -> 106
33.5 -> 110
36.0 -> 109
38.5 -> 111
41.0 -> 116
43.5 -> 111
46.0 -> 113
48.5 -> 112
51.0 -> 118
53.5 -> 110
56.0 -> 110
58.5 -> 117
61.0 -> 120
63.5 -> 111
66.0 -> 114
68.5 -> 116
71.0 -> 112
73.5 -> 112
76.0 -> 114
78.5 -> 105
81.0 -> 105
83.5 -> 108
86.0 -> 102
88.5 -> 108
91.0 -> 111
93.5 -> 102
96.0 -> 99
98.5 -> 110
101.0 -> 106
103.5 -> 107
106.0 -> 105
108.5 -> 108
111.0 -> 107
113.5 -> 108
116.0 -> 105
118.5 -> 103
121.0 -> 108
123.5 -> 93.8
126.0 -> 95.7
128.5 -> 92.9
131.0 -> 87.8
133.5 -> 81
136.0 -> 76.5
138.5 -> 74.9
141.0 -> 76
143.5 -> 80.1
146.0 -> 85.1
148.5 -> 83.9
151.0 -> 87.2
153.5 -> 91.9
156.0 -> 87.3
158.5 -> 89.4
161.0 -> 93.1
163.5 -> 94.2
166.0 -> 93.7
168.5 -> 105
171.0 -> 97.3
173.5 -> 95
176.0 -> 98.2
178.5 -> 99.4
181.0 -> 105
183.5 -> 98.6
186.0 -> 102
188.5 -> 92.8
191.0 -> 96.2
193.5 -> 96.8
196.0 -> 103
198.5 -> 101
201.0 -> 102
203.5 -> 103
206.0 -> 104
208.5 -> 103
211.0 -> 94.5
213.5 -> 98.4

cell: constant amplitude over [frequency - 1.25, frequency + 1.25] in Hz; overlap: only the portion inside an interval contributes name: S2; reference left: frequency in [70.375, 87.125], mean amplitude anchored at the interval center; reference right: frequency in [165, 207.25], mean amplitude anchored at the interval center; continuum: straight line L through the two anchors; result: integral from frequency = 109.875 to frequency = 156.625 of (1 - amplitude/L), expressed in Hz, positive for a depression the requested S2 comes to 5.9 Hz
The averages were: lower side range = 108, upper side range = 99.6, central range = 90.8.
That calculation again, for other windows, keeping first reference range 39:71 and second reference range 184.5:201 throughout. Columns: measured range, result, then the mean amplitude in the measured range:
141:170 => 3.8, 89.5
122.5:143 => 4.1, 84.5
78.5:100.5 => 0.9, 106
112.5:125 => 0.4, 103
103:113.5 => 0.1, 107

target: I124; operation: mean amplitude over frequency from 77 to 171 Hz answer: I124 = 96.7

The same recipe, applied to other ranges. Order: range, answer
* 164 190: 98.5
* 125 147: 83.2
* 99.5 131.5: 102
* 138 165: 86.1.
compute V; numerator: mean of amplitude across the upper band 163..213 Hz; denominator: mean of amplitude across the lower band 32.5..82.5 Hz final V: 0.9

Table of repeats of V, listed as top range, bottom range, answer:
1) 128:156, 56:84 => 0.74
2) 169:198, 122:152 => 1.17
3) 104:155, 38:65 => 0.82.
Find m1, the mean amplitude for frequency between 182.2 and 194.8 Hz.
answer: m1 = 97.3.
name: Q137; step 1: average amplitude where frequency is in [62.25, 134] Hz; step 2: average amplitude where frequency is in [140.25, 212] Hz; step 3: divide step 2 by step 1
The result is 0.9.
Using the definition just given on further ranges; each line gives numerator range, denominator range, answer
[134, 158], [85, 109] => 0.78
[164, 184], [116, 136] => 1.05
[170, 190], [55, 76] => 0.86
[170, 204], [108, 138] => 1.03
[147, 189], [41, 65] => 0.83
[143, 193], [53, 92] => 0.85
